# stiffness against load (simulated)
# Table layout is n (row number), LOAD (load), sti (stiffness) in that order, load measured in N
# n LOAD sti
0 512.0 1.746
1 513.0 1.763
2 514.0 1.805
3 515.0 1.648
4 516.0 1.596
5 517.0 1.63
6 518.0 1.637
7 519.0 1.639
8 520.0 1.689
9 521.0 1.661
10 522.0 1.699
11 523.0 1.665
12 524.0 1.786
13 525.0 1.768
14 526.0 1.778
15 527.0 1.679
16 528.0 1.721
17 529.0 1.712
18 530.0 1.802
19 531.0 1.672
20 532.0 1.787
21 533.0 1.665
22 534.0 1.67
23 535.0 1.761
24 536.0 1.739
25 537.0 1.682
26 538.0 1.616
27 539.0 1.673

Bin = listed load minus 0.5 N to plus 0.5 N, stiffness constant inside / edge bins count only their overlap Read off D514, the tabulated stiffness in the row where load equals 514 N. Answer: 1.805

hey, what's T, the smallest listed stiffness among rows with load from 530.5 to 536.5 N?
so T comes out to 1.665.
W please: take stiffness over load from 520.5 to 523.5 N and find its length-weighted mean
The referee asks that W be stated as 1.68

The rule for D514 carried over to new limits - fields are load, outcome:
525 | 1.768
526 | 1.778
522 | 1.699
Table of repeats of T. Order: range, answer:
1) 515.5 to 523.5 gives 1.596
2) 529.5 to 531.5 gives 1.672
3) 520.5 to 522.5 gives 1.661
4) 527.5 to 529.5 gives 1.712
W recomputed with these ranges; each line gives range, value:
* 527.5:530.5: 1.74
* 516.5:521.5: 1.65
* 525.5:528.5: 1.73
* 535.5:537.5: 1.71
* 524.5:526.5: 1.77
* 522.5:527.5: 1.74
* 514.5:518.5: 1.63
